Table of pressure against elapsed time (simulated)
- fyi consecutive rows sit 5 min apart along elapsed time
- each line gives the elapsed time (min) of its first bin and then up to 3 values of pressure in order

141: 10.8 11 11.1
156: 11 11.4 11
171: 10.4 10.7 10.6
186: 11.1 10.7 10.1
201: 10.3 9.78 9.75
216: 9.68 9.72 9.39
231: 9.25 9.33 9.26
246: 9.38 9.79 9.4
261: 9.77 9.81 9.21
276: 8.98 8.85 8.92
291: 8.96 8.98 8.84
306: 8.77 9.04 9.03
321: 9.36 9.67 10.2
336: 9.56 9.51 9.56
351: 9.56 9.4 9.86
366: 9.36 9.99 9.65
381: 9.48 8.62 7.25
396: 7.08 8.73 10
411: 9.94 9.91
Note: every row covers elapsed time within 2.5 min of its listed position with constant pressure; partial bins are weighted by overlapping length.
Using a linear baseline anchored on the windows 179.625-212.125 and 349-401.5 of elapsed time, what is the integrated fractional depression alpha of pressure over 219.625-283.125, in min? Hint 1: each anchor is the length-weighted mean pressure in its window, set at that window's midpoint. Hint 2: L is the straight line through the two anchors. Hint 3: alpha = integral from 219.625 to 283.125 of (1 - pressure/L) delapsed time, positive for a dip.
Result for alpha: 3.4 min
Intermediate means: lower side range 10.3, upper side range 9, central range 9.39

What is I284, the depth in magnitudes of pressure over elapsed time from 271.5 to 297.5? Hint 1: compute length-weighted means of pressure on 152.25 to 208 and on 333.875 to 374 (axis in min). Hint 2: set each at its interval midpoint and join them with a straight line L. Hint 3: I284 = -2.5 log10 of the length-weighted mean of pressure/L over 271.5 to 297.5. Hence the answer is 0.12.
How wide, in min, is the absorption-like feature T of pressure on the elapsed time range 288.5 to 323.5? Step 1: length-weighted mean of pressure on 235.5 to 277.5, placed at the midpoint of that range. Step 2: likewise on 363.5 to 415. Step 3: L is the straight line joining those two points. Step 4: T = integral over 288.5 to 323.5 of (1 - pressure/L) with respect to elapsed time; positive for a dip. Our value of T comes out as 1.1 min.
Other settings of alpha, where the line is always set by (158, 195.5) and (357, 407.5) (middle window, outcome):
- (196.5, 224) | 1.7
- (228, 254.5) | 2.2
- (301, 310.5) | 0.8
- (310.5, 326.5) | 0.5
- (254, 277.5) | 1.3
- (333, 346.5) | -0.3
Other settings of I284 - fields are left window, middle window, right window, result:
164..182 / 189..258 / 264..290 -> 0.025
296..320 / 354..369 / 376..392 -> -0.089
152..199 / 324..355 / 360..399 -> -0.048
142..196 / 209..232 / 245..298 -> 0.054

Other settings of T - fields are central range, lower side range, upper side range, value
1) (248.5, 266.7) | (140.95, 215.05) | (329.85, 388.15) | 0.84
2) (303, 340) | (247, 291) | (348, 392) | -0.23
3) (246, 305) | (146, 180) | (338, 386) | 5.37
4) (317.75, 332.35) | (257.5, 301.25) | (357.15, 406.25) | -0.95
